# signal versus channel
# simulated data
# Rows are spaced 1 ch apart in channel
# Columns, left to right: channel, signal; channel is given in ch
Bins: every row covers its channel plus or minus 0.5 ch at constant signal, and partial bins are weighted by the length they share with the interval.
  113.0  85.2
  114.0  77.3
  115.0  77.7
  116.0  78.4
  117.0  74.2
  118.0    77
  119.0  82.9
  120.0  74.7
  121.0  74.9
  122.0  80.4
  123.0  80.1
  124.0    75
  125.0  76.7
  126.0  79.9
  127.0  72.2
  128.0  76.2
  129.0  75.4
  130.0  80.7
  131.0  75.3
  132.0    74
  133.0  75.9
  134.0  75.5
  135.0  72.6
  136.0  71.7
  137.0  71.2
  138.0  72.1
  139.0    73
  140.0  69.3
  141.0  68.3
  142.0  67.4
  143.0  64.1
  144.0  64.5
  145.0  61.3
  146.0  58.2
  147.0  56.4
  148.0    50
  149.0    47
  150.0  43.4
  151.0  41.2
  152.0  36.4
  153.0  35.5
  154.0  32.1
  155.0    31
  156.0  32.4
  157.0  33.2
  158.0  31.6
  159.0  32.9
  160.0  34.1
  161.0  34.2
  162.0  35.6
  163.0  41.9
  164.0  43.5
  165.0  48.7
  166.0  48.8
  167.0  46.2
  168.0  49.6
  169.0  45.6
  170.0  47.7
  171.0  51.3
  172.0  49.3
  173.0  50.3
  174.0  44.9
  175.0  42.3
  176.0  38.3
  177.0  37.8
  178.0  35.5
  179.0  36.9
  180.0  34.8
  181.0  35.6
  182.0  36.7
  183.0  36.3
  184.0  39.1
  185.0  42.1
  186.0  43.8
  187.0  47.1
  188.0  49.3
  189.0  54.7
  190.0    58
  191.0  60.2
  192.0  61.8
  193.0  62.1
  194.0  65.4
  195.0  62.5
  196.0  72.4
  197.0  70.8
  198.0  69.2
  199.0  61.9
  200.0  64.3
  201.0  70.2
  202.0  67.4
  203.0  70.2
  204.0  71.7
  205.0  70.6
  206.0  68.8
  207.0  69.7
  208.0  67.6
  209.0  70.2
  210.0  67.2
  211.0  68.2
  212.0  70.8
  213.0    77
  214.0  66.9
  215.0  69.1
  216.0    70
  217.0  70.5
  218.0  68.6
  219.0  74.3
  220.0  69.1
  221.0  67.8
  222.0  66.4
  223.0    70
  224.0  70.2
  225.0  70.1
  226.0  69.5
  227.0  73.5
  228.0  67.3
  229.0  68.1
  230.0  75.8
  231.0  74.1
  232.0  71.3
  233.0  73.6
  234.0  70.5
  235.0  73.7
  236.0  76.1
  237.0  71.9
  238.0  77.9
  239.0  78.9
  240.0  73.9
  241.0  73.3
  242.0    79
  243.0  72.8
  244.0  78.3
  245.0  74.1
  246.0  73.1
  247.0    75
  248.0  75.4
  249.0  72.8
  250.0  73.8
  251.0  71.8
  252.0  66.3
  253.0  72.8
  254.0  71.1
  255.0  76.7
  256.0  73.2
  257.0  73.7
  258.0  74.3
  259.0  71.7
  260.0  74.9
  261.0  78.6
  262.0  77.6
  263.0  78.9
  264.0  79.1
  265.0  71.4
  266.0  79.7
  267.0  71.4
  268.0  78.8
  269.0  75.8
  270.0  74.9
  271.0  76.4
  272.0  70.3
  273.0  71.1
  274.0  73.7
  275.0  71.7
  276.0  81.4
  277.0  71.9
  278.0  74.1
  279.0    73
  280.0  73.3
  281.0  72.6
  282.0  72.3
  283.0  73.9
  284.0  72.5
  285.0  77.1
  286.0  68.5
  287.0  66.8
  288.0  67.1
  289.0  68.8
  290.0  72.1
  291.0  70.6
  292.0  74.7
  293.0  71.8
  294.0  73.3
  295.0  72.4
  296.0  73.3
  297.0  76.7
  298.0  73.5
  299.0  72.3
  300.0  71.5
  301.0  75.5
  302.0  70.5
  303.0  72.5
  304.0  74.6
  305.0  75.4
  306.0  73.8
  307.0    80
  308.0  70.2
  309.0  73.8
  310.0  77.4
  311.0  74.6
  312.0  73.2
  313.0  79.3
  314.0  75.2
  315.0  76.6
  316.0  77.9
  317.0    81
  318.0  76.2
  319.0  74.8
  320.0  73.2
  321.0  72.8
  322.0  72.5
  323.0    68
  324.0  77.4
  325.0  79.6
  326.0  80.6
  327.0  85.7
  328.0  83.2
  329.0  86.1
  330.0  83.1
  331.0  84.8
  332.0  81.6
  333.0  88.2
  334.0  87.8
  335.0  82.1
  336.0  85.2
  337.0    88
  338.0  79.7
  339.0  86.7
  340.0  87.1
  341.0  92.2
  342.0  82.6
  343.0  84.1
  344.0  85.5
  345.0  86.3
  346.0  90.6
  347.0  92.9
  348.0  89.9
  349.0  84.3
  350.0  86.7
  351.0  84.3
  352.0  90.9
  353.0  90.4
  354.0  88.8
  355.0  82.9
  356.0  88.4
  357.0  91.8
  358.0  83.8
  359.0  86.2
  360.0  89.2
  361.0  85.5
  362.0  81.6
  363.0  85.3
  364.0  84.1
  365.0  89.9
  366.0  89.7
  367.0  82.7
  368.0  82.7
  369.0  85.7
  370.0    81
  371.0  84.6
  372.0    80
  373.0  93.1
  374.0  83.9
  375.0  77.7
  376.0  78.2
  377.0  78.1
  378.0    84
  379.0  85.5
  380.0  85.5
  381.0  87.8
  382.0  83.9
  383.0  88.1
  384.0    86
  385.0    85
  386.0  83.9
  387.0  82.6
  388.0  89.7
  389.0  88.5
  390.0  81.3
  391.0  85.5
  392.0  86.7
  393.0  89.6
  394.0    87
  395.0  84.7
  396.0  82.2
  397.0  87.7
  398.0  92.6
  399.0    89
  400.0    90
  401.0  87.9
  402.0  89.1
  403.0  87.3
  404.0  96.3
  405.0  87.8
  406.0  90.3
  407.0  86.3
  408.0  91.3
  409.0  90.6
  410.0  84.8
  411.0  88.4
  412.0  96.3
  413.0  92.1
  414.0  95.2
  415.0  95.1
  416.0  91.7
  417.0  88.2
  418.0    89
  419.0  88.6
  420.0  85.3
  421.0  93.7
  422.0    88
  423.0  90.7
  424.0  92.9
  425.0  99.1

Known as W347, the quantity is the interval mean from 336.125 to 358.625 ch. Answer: 87.1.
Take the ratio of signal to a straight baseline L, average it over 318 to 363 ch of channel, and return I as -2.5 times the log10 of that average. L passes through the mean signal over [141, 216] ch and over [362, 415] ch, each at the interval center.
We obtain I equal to -0.07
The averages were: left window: 52.3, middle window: 84.2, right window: 86.7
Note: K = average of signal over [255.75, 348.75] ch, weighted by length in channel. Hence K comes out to 77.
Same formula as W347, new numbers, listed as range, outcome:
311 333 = 78.4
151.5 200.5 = 46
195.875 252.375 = 71.3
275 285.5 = 74.1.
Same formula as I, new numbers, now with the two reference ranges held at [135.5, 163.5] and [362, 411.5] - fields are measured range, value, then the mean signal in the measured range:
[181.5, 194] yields 0.12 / 49.9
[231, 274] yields -0.14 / 74.4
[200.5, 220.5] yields -0.18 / 69.9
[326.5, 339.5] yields -0.09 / 84.8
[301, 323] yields 0.00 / 74.9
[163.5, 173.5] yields 0.10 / 48.1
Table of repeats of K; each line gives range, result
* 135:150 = 63.5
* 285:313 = 73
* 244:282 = 74.3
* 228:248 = 74.1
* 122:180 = 54.4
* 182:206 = 59.3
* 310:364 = 83.1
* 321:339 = 81.9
